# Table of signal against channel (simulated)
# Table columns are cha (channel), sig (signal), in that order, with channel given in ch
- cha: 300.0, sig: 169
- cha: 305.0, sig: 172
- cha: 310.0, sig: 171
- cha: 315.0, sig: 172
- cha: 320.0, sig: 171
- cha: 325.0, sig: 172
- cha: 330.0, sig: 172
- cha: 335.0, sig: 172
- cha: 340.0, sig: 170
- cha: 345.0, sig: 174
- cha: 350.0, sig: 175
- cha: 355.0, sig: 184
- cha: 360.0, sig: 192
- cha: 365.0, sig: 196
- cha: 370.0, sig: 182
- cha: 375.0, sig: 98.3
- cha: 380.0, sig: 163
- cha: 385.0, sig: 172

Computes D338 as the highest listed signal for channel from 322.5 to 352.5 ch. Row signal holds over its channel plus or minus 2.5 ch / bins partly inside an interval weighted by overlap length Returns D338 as 175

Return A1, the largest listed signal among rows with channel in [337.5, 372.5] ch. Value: 196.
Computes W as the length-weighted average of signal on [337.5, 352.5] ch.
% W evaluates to 173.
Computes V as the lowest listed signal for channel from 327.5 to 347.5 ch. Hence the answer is 170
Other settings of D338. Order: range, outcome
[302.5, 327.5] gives 172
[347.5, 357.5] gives 184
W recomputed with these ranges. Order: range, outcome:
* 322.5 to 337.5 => 172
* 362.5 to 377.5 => 159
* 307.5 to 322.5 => 171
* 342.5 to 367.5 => 184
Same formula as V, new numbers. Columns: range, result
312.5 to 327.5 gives 171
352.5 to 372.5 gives 182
